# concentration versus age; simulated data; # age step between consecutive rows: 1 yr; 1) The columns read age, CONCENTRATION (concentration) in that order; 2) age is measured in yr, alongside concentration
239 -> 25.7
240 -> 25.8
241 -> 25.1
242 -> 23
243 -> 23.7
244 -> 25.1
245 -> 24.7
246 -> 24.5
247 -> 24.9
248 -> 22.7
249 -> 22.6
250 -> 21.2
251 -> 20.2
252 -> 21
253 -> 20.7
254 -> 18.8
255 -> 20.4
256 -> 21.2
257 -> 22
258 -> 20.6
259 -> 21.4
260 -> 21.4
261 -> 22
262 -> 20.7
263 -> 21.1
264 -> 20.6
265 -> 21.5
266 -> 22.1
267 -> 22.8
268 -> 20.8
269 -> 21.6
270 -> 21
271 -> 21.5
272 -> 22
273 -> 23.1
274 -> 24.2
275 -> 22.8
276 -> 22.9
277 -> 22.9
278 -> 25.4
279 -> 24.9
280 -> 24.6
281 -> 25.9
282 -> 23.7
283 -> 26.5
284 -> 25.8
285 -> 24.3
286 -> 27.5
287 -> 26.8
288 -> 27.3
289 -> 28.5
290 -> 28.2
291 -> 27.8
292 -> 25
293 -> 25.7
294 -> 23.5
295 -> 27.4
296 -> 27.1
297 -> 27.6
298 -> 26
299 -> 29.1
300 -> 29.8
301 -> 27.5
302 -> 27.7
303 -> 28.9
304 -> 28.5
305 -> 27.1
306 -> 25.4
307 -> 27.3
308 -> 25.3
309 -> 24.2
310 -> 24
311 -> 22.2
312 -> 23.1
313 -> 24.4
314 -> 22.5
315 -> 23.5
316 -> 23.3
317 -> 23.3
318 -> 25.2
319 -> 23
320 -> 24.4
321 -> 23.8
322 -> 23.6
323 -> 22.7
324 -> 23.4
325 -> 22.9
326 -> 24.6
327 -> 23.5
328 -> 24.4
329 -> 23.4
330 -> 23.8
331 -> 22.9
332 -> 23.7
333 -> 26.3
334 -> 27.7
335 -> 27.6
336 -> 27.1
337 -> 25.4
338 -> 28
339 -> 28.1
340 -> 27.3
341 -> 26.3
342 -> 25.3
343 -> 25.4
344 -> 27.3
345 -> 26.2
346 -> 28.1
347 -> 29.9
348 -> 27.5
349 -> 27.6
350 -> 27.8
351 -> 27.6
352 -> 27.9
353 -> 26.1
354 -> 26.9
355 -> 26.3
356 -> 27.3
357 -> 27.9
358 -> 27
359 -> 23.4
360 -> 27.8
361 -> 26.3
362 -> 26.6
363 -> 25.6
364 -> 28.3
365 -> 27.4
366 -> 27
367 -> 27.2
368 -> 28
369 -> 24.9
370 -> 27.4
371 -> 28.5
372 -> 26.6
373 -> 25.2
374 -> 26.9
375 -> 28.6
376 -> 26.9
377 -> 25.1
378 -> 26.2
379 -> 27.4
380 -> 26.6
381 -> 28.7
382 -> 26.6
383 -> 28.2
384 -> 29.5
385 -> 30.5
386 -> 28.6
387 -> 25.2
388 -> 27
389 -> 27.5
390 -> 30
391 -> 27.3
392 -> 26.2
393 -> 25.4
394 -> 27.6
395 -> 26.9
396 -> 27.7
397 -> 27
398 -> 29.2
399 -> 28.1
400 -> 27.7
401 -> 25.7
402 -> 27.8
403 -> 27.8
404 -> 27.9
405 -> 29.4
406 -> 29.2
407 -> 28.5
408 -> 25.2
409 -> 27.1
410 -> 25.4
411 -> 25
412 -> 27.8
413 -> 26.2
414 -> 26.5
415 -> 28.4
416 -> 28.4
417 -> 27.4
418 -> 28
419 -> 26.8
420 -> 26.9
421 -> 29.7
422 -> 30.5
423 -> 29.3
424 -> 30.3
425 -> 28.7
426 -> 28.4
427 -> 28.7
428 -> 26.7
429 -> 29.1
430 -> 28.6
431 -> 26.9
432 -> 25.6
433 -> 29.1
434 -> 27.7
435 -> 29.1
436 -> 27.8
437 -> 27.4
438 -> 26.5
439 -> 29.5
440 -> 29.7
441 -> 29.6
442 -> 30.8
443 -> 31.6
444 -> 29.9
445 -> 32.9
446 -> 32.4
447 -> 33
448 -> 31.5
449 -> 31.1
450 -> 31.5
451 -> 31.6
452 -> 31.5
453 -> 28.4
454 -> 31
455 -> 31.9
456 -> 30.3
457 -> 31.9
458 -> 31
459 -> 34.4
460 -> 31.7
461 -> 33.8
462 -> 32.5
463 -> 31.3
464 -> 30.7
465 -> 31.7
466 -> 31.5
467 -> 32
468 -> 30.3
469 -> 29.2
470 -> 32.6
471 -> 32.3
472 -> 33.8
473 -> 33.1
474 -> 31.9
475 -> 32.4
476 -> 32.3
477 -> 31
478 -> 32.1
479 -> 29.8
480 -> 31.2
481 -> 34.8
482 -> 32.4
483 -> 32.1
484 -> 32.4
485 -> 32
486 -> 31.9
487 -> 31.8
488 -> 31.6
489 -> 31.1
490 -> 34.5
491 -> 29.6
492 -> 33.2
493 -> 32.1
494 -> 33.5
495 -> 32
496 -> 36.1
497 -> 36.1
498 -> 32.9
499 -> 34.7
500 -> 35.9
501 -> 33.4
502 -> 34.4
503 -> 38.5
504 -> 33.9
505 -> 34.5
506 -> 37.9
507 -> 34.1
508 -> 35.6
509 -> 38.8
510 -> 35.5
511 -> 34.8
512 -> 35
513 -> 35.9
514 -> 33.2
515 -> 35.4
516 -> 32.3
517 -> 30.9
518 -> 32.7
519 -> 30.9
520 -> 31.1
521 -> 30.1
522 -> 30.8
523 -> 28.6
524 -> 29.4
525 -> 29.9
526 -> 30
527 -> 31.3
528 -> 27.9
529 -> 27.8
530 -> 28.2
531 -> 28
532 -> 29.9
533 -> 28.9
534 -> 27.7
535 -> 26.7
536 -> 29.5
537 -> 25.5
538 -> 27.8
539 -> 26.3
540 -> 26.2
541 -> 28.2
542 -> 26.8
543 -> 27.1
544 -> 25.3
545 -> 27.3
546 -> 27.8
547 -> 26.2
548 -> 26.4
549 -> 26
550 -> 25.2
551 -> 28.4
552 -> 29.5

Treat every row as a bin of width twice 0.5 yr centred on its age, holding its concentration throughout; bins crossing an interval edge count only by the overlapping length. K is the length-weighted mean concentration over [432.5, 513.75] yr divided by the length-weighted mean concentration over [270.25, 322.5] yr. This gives 1.28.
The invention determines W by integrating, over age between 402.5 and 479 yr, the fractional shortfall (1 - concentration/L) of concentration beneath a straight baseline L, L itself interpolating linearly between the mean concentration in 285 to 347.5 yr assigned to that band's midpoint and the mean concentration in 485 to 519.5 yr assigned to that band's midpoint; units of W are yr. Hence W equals 3.6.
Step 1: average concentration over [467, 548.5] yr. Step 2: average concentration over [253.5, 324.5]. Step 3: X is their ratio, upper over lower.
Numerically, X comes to 1.3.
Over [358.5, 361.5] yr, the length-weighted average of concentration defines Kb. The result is 25.8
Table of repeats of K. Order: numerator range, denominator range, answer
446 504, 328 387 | 1.20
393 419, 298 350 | 1.07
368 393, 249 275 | 1.27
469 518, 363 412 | 1.22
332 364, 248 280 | 1.23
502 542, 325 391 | 1.17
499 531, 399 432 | 1.18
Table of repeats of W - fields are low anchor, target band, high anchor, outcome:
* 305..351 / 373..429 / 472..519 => 2.3 yr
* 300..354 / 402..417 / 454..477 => 1.0 yr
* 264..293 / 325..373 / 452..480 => 1.0 yr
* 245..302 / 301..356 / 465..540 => 0.5 yr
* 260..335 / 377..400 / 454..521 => 0.8 yr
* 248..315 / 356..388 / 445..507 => 1.0 yr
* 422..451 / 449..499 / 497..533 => -1.7 yr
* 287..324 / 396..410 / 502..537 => 0.4 yr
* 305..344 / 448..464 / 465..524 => -0.2 yr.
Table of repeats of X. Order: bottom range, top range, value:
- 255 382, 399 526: 1.22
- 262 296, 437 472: 1.29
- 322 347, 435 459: 1.20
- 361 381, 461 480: 1.18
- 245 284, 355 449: 1.24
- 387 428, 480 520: 1.22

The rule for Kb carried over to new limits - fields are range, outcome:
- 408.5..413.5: 26.3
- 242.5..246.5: 24.5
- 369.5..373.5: 26.9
